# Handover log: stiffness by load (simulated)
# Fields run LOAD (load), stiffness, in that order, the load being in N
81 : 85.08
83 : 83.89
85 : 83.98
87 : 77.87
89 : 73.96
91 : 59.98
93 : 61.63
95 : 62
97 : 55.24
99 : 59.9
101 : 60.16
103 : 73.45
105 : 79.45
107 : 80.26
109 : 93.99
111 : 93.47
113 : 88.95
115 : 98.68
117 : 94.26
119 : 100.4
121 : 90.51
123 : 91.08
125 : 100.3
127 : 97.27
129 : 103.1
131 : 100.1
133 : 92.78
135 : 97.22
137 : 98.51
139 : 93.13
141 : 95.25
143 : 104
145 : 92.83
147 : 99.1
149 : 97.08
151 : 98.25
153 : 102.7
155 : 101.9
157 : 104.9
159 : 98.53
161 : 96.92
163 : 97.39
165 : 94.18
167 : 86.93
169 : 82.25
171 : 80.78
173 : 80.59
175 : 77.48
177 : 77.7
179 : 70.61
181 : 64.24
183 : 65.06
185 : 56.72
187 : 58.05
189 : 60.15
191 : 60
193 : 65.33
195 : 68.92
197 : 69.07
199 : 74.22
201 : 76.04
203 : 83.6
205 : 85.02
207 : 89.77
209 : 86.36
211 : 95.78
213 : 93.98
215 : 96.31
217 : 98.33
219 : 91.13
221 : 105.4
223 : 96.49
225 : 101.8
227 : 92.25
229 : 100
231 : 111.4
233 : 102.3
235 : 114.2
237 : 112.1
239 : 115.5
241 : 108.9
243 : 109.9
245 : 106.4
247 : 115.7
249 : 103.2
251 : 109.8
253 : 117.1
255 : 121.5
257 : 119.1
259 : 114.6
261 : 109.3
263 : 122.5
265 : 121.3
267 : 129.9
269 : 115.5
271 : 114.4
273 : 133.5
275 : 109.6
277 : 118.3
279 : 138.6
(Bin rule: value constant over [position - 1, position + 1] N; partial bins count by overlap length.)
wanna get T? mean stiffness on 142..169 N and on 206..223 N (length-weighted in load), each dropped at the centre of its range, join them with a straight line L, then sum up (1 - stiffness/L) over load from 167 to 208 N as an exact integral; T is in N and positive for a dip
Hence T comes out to 10.0 N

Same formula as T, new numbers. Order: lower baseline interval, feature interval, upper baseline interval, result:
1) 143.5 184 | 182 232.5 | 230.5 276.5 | 9.2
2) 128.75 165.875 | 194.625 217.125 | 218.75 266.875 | 4.4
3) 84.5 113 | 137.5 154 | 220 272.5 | -2.5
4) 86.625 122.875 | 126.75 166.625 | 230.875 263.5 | -4.4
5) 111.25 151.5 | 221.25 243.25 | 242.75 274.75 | 1.3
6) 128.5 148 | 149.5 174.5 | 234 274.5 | 1.9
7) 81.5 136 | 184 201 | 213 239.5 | 5.6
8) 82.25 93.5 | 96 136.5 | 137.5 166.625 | -1.3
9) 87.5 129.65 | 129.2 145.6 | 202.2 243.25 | -2.1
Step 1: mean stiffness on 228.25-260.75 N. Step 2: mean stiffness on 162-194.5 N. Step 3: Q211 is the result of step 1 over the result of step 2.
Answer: 1.5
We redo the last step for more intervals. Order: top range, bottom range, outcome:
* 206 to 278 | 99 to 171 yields 1.17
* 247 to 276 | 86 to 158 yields 1.33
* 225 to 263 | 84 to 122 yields 1.41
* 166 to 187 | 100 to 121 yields 0.85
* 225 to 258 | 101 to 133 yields 1.20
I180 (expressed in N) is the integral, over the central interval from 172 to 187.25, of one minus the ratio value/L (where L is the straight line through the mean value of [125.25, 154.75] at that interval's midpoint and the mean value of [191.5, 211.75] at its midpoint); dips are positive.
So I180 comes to 2.9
